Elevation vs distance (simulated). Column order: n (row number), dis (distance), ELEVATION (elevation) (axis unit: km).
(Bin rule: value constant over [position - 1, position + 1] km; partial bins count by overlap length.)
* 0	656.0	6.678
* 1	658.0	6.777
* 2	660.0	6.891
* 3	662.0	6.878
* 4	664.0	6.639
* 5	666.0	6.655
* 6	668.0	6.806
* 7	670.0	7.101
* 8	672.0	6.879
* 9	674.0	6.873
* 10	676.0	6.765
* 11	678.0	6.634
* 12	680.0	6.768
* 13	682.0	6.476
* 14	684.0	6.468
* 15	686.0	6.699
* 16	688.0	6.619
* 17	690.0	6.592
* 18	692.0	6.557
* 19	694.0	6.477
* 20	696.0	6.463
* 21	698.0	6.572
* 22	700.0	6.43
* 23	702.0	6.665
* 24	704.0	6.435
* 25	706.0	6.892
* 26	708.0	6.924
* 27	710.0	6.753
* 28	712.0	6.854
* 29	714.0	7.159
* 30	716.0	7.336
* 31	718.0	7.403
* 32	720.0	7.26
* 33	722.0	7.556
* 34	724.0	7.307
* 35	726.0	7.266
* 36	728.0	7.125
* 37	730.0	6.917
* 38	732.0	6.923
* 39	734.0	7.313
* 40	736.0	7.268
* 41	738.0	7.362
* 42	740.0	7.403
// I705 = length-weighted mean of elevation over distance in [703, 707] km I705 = 6.66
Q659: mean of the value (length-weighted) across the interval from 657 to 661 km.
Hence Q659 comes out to 6.83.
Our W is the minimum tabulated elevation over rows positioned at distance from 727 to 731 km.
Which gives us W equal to 6.917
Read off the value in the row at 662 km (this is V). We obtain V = 6.878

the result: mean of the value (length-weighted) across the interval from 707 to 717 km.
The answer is 7.01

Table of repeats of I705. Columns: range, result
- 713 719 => 7.3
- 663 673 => 6.82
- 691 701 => 6.5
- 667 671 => 6.95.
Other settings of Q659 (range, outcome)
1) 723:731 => 7.15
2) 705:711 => 6.86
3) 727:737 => 7.11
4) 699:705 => 6.51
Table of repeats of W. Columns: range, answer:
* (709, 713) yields 6.753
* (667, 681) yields 6.634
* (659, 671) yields 6.639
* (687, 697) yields 6.463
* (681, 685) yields 6.468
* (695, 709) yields 6.43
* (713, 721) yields 7.159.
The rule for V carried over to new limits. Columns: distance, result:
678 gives 6.634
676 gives 6.765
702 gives 6.665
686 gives 6.699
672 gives 6.879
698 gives 6.572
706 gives 6.892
